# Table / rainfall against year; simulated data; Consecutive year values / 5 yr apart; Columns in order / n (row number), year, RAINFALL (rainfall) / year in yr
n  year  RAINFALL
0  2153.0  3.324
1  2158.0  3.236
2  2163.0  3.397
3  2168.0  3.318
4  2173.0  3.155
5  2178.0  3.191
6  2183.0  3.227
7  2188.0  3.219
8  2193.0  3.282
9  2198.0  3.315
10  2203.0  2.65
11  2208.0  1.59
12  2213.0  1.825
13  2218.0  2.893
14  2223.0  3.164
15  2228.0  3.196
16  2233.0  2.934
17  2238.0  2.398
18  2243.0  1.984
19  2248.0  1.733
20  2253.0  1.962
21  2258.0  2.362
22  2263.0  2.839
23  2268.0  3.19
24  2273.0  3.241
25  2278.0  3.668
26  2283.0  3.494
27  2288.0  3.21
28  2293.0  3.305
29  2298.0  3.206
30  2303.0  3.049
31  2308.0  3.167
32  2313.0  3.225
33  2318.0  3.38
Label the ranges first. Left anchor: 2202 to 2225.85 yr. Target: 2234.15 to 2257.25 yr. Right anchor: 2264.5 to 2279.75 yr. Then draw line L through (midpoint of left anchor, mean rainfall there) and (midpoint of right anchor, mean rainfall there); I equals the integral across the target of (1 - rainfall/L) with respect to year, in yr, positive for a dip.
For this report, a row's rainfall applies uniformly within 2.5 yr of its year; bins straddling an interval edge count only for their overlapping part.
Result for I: 6.4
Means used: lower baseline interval 2.42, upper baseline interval 3.32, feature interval 2.1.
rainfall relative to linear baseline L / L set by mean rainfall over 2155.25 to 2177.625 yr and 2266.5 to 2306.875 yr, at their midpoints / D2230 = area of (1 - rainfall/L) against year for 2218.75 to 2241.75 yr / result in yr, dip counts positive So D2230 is 2.9 yr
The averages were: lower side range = 3.27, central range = 2.87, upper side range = 3.29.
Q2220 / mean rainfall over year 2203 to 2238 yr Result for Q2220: 2.59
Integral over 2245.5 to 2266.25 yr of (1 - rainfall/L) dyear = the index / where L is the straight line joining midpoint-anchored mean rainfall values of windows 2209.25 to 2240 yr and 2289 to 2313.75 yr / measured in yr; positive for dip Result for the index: 4.6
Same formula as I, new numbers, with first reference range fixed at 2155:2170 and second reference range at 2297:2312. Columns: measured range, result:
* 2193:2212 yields 4.1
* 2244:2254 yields 4.2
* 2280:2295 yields -0.9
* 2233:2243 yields 2.5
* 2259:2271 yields 0.9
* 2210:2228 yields 3.2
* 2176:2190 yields 0.3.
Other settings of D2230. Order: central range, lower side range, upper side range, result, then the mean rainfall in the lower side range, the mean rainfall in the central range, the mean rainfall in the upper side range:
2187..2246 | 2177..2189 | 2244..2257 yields -3.0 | 3.21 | 2.68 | 1.92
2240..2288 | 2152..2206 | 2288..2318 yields 6.9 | 3.19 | 2.74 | 3.21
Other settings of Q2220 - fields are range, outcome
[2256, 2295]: 3.17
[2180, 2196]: 3.24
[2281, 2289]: 3.37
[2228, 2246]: 2.52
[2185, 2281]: 2.71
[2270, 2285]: 3.46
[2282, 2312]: 3.23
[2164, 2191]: 3.23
